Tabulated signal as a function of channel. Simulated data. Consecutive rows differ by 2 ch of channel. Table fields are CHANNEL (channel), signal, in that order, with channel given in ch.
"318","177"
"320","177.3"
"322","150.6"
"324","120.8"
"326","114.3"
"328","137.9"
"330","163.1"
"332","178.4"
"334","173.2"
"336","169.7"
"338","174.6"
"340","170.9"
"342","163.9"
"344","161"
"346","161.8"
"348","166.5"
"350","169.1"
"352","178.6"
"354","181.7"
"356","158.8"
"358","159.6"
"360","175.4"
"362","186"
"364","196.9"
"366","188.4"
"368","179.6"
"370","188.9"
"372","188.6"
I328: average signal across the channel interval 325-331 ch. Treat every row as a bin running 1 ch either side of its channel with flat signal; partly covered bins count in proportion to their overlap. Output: 138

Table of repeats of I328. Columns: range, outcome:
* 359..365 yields 186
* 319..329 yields 140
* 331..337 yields 174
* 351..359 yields 170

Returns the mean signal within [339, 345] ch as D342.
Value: 165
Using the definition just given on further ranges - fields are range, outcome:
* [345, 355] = 172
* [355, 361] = 165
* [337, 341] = 173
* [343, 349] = 163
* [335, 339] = 172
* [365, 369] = 184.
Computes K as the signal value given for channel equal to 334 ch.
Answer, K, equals 173.2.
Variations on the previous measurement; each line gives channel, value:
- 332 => 178.4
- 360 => 175.4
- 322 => 150.6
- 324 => 120.8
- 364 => 196.9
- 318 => 177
